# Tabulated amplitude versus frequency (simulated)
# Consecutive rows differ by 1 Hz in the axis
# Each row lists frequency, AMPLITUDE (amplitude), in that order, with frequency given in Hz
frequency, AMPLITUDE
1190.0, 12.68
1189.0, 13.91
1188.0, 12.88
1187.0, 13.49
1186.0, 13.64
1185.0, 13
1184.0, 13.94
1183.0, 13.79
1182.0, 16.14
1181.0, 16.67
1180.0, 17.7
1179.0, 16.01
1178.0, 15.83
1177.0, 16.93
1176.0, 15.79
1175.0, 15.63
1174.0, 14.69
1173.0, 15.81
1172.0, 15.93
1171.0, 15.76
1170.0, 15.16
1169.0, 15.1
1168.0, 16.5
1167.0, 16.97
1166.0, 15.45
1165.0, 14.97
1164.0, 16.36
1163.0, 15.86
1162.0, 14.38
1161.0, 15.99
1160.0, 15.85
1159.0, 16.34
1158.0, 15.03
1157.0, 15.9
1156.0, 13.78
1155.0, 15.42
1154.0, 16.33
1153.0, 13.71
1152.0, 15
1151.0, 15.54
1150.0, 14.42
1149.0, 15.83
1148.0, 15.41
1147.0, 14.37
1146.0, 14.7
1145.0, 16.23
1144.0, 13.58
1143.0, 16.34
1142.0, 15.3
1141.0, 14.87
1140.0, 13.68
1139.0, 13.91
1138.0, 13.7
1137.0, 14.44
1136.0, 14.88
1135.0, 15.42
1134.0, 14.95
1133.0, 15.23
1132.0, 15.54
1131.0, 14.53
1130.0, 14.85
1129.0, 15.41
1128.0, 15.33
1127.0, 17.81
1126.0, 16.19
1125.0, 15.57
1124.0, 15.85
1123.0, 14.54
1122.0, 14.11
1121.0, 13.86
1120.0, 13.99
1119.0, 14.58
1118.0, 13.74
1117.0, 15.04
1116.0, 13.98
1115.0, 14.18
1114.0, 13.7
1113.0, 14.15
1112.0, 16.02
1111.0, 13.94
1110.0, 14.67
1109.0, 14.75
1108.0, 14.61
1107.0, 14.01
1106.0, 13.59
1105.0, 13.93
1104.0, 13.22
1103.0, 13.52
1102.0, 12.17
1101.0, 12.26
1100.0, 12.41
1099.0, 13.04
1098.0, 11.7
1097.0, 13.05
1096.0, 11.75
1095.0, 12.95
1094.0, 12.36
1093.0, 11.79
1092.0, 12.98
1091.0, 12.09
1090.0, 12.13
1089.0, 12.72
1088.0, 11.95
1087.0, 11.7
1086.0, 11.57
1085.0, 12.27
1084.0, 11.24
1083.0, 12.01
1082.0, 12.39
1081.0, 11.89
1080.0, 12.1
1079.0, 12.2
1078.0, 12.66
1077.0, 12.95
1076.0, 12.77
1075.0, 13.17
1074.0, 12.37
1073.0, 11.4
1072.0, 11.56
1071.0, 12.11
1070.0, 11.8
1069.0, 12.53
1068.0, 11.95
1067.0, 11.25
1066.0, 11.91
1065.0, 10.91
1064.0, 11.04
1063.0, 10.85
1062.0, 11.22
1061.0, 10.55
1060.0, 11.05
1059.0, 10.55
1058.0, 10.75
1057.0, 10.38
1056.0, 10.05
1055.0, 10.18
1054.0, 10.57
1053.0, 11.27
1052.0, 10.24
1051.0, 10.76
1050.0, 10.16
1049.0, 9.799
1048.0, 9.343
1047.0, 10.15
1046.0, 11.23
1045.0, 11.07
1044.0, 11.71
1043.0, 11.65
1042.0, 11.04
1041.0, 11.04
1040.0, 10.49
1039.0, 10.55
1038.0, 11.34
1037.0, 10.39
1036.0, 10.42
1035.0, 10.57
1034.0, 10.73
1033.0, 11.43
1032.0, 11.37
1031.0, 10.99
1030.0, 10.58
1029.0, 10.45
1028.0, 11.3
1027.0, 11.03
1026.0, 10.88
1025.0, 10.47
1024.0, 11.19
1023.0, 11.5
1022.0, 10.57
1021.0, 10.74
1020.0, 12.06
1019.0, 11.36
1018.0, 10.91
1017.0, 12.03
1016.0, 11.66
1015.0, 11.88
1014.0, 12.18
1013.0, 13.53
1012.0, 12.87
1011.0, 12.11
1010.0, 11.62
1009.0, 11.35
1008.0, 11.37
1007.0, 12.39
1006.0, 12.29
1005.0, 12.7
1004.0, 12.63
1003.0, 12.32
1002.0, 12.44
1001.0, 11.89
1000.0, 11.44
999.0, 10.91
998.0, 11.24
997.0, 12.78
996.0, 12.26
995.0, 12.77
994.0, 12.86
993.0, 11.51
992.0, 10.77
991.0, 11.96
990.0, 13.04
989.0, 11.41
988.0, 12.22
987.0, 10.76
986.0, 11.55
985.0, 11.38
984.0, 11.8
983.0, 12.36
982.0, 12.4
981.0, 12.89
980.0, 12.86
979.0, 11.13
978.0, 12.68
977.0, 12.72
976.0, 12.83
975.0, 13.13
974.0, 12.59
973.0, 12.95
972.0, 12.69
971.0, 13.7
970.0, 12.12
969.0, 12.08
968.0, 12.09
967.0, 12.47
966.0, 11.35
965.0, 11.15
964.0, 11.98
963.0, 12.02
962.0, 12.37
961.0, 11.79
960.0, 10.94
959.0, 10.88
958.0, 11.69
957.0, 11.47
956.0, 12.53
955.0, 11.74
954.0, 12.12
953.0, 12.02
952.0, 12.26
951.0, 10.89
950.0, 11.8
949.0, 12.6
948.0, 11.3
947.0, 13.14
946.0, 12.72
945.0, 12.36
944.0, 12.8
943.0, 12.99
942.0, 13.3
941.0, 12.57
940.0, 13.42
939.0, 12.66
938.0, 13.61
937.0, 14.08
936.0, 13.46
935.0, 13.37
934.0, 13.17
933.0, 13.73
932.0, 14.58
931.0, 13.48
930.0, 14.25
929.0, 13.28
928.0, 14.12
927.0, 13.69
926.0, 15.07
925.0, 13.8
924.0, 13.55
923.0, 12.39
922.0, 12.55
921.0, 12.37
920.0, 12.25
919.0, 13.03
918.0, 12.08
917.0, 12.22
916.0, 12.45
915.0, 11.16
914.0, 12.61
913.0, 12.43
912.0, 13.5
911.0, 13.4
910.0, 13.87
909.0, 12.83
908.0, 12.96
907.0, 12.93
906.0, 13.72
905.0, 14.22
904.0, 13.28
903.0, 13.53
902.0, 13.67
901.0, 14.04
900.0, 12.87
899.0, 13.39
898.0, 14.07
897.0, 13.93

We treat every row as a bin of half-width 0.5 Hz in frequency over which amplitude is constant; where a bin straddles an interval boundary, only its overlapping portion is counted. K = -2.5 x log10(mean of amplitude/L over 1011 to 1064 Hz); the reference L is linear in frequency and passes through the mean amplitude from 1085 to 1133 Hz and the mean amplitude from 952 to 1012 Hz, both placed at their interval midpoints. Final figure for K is 0.17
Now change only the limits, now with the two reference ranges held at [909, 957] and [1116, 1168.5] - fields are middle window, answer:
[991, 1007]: 0.13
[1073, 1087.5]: 0.18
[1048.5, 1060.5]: 0.33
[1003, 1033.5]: 0.19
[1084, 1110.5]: 0.15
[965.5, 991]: 0.09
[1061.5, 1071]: 0.24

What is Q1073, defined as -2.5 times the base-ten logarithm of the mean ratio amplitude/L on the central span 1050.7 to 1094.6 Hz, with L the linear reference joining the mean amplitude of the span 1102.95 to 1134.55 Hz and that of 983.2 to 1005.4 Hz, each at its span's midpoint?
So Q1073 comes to 0.17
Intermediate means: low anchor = 11.9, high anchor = 14.7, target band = 11.6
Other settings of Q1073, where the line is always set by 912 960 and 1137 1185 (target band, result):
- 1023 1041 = 0.26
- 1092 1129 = 0.06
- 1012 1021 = 0.15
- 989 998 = 0.11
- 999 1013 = 0.12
